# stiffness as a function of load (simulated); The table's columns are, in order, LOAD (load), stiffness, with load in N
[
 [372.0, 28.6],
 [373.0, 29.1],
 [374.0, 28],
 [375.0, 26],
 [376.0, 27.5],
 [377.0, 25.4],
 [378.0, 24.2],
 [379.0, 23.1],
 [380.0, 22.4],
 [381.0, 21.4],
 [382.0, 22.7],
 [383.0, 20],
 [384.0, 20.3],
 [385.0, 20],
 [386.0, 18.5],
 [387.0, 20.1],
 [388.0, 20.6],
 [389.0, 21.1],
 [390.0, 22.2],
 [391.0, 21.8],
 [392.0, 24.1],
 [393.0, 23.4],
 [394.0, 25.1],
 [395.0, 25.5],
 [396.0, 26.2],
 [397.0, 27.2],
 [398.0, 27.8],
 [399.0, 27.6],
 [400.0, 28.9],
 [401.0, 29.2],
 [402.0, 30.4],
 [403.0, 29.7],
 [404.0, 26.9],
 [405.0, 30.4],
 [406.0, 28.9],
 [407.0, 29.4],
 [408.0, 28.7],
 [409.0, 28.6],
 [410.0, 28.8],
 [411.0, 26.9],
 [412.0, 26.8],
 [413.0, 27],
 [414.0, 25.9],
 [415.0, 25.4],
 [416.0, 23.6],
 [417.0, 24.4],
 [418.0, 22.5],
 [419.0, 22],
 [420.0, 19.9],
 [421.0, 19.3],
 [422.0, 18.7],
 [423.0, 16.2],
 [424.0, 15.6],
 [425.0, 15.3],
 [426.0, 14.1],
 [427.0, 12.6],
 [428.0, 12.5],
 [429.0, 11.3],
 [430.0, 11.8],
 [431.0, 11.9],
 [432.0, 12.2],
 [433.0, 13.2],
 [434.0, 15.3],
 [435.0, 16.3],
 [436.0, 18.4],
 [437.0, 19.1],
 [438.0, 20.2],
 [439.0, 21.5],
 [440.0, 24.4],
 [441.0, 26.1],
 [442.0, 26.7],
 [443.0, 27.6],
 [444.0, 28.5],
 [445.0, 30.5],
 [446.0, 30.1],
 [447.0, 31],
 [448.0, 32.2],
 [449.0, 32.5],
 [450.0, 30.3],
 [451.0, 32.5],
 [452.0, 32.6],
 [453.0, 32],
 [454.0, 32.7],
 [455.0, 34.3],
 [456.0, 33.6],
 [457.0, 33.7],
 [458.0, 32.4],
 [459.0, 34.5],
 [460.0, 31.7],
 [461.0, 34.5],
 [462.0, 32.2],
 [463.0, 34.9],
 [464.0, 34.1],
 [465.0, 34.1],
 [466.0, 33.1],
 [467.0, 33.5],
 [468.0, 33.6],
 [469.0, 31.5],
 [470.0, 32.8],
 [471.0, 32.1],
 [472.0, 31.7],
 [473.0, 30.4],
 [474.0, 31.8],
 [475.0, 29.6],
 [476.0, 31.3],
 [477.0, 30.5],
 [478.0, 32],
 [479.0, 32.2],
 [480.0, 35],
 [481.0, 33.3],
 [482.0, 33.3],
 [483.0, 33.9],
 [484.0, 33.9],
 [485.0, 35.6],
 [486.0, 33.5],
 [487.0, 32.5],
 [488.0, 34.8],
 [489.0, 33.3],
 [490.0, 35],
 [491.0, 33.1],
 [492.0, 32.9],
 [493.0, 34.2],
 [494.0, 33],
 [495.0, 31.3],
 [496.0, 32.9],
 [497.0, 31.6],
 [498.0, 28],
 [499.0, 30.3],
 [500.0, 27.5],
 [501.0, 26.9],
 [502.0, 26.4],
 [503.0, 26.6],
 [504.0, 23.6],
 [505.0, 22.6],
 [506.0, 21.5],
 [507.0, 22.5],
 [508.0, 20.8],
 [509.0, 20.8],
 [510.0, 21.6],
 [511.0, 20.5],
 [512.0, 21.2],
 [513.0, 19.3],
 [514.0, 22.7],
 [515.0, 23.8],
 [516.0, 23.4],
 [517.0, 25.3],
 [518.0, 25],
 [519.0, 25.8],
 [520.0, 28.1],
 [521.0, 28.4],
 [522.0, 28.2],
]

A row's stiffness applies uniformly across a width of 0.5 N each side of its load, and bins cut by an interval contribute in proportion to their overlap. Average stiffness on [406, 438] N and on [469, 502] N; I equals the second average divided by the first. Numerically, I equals 1.6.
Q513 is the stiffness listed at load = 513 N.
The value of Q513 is 19.3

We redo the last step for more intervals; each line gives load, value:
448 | 32.2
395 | 25.5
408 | 28.7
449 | 32.5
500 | 27.5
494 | 33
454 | 32.7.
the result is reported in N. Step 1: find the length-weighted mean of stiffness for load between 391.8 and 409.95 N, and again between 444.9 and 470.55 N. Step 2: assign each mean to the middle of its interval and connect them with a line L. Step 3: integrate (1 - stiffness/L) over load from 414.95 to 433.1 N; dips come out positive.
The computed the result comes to 7.8 N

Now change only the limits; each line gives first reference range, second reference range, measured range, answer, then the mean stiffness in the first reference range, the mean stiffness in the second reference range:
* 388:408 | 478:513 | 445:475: -4.60 N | 26.5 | 29.2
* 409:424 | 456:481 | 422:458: 6.24 N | 23.3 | 32.7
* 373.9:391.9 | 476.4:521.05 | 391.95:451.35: 1.82 N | 22.4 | 28.5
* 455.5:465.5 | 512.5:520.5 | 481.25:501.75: -2.83 N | 33.6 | 24.2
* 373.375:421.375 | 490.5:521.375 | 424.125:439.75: 6.25 N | 24.9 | 26.2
